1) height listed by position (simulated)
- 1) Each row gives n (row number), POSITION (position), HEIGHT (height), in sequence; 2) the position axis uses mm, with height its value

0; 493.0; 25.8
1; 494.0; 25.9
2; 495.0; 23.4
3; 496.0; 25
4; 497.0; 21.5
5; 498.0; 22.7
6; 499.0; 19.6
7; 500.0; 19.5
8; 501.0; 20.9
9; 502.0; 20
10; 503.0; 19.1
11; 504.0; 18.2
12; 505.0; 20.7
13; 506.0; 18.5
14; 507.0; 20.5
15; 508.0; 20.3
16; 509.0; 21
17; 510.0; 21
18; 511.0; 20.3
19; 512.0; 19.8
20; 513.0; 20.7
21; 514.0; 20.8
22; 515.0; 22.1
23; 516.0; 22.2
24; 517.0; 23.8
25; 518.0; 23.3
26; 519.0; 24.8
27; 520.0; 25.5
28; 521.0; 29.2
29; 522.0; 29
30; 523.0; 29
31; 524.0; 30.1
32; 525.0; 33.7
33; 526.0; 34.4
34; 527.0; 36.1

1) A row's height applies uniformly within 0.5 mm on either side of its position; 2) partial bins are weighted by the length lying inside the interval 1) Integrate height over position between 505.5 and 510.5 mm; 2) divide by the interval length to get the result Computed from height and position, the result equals 20.3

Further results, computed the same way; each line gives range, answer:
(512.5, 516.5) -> 21.4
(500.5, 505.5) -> 19.8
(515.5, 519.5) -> 23.5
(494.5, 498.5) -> 23.1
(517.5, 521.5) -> 25.7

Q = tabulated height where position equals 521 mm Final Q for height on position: 29.2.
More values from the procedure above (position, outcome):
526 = 34.4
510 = 21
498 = 22.7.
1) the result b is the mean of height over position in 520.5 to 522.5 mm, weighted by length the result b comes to 29.1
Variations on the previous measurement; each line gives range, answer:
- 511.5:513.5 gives 20.2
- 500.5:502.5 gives 20.4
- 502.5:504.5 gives 18.6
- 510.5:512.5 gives 20.1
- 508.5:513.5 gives 20.6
